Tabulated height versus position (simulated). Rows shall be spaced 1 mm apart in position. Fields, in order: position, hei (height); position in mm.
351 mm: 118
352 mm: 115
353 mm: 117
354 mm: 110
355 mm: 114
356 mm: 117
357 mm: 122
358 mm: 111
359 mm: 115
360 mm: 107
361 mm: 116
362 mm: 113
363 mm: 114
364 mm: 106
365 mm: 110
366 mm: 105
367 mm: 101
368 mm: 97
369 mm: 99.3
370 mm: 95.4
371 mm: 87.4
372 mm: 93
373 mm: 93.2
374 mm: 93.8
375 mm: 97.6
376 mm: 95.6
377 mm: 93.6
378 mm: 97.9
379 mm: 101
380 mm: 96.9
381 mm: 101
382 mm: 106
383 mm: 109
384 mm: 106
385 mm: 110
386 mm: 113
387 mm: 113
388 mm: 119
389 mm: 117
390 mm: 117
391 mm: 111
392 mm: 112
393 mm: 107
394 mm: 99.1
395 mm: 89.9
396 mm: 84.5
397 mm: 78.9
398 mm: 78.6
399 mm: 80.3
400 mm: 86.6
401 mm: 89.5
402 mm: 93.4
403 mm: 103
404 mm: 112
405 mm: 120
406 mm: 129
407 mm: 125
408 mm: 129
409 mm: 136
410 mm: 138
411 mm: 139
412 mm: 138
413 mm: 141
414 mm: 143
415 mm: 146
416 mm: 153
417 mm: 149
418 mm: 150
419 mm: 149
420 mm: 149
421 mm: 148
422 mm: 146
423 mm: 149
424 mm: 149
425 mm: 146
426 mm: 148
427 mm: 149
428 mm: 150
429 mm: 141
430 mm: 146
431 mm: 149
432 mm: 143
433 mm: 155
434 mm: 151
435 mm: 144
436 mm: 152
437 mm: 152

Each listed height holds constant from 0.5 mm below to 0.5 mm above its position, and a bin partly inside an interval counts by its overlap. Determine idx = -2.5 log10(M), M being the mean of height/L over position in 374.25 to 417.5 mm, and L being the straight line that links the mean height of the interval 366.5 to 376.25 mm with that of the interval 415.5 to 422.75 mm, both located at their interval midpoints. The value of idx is 0.10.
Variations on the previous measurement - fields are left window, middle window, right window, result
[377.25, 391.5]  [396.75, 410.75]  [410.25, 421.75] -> 0.22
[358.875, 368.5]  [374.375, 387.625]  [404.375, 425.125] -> 0.16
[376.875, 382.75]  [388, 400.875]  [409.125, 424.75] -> 0.20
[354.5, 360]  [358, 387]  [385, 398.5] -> 0.07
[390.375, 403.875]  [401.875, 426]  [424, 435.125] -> -0.13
